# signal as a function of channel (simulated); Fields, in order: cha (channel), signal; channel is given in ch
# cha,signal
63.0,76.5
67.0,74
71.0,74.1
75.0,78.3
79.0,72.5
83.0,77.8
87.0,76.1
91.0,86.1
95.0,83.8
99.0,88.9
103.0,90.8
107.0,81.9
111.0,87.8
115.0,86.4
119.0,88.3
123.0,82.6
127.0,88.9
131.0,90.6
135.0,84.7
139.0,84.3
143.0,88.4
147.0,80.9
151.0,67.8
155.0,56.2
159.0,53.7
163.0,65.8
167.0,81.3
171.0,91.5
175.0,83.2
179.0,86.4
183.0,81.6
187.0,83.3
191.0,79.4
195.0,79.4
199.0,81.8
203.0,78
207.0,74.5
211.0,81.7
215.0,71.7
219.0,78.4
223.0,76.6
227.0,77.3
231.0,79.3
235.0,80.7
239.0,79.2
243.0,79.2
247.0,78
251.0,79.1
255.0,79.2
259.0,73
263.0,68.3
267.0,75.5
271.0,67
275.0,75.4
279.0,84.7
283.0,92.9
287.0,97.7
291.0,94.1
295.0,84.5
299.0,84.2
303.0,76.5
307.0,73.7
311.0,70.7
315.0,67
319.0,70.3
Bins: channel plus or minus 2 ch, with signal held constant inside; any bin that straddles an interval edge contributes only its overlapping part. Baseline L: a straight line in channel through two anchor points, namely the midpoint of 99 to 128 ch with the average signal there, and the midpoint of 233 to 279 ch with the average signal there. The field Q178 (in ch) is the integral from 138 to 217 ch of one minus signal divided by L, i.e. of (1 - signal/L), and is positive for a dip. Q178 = 4.4 ch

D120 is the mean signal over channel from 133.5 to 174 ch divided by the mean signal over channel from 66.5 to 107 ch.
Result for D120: 0.94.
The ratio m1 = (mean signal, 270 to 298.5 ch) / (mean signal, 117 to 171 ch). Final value 1.1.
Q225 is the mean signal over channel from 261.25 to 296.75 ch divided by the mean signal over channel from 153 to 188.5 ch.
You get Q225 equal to 1.09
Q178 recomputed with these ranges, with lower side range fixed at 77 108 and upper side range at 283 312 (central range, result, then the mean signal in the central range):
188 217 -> 1.75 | 78.3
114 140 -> -1.28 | 86.6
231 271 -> 3.43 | 76.5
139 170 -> 4.00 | 72.1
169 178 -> -0.46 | 87.2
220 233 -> 0.89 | 77.8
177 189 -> -0.10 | 83.8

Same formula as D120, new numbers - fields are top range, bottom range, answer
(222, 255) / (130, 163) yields 1.05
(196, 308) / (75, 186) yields 0.98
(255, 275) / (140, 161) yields 1.03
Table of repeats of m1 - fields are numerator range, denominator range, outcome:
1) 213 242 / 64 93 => 1.01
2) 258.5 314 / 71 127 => 0.96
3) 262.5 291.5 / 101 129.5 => 0.95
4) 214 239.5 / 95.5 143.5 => 0.90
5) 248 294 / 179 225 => 1.02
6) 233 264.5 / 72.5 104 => 0.95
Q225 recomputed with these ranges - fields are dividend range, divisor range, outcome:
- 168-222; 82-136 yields 0.94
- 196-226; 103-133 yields 0.89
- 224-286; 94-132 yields 0.90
